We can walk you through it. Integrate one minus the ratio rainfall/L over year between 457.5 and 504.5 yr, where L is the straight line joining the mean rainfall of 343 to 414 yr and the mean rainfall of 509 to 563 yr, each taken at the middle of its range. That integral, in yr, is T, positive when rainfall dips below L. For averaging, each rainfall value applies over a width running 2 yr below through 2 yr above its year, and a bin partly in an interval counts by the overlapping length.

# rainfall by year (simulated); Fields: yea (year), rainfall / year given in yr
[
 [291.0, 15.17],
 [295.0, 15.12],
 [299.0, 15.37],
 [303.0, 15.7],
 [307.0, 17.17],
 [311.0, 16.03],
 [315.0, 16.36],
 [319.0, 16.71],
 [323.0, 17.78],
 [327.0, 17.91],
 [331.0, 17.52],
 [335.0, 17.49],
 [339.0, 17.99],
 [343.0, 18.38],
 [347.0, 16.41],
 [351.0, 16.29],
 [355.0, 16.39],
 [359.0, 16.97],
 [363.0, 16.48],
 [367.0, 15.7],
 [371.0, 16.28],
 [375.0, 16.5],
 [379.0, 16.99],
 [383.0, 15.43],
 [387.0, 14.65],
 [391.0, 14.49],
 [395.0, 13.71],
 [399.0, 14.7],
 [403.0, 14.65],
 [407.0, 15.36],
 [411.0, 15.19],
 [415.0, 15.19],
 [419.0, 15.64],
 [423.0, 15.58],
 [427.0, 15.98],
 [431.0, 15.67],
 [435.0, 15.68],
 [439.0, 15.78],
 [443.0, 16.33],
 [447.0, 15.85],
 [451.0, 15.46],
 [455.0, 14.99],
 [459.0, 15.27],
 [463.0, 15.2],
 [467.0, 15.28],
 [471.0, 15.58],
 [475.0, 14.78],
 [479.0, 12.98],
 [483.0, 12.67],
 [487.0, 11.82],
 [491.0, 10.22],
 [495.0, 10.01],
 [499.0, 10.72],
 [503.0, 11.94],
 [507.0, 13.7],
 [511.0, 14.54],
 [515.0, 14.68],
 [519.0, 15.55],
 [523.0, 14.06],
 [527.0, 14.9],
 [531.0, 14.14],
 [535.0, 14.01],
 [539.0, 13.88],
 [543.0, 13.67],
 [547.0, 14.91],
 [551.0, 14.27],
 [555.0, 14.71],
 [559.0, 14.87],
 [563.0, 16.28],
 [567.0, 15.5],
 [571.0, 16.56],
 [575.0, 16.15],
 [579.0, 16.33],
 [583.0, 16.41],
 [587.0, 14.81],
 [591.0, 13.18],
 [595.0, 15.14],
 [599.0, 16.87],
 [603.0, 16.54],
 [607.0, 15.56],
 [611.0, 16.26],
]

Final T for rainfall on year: 6.1 yr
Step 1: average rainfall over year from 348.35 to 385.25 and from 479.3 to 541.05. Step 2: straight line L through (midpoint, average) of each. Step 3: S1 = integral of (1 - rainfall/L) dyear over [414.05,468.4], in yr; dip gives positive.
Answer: -3.4 yr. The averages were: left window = 16.3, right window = 13.1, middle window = 15.6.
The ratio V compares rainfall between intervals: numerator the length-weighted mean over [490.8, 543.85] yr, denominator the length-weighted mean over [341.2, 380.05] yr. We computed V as 0.81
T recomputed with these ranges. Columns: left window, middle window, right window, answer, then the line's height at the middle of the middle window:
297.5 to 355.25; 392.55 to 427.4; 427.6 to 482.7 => 1.7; 15.8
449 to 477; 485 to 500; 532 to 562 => 4.3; 14.9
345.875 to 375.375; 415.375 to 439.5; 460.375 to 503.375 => -2.0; 14.5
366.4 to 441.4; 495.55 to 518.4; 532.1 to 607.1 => 3.3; 15.3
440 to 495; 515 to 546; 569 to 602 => 1.3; 15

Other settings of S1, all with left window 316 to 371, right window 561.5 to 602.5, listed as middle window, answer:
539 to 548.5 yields 1.1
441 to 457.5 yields 0.8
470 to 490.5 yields 3.9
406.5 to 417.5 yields 0.9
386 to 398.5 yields 1.8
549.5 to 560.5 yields 0.9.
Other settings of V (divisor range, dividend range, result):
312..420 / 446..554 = 0.86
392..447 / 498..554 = 0.91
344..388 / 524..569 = 0.90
